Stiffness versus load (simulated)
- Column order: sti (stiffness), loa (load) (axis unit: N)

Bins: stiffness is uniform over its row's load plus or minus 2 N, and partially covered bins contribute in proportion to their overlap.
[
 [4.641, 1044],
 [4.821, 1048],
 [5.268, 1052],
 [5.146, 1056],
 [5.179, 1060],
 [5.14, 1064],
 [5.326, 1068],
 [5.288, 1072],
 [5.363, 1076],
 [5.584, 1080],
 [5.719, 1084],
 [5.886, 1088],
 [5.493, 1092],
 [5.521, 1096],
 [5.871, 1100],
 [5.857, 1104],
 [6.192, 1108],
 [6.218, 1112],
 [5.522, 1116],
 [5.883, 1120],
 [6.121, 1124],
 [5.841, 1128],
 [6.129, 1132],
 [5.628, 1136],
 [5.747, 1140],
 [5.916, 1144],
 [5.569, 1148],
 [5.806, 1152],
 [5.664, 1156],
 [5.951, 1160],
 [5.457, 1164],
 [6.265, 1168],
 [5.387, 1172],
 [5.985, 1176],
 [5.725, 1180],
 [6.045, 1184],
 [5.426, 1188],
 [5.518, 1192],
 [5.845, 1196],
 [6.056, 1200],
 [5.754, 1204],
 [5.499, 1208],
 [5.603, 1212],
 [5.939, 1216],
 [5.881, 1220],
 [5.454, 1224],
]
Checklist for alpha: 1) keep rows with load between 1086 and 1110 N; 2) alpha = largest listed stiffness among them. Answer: 6.192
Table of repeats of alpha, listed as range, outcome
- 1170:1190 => 6.045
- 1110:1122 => 6.218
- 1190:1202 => 6.056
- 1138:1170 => 6.265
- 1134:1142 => 5.747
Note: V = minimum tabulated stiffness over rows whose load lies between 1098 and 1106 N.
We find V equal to 5.857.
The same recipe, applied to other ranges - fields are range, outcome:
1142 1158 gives 5.569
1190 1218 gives 5.499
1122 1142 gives 5.628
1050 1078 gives 5.14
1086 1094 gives 5.493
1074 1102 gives 5.363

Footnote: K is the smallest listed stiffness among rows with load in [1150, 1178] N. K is 5.387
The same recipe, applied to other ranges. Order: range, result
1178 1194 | 5.426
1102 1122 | 5.522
